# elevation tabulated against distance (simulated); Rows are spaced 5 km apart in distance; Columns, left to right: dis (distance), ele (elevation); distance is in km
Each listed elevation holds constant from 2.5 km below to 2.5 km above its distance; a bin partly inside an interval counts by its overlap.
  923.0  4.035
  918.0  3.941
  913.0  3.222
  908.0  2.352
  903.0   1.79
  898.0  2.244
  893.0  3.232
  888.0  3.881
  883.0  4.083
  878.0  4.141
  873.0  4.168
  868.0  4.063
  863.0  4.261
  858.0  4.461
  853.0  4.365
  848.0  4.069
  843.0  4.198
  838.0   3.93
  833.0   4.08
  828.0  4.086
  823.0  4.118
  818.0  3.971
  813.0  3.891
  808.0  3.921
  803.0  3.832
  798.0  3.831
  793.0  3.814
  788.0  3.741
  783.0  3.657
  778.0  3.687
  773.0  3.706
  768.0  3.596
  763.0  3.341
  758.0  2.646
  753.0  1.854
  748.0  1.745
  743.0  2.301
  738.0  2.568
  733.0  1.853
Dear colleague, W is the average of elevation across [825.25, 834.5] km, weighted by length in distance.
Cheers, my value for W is 4.08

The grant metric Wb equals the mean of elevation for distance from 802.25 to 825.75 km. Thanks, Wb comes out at 3.96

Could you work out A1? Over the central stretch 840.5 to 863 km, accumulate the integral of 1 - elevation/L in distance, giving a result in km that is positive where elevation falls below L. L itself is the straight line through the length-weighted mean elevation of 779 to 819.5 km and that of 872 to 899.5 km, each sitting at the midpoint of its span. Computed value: -3.4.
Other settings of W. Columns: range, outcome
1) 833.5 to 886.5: 4.16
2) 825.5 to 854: 4.11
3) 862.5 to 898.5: 3.82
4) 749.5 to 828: 3.57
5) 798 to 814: 3.87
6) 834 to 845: 4.06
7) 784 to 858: 4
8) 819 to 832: 4.08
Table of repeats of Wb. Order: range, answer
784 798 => 3.77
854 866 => 4.35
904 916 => 2.71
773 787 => 3.69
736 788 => 2.95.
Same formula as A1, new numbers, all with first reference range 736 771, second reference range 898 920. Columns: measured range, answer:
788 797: -4.0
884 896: -3.8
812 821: -4.4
